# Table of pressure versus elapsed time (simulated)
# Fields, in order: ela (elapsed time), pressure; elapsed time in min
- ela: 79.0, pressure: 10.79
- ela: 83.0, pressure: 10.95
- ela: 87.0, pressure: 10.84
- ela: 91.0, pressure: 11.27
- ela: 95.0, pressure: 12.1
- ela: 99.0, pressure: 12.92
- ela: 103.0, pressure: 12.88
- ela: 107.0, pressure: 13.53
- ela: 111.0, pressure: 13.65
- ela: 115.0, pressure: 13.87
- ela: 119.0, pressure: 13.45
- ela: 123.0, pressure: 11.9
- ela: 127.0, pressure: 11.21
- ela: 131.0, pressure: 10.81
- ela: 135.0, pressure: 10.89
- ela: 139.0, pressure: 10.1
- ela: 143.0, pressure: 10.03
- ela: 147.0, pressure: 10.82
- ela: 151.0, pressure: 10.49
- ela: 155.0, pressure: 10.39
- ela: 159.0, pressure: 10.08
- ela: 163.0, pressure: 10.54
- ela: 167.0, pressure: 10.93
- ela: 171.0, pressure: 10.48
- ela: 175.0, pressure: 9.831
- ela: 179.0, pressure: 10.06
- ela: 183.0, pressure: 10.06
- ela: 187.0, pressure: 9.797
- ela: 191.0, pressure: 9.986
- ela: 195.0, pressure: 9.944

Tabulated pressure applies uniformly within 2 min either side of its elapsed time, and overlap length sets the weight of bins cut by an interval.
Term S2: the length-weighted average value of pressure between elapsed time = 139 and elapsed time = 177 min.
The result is 10.4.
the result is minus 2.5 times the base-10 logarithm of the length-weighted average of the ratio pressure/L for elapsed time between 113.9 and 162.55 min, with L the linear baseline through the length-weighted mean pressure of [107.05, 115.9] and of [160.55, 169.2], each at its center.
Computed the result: 0.10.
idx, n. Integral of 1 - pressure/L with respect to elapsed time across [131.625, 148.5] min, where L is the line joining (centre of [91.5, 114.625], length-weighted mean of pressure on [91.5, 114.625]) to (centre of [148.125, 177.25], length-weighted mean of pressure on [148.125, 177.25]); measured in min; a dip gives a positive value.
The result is 1.3 min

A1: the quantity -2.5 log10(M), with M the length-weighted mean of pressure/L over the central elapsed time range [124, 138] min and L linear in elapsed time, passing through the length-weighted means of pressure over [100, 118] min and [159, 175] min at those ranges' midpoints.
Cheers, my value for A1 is 0.13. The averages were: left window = 13.4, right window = 10.5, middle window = 11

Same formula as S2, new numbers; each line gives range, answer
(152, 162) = 10.3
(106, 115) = 13.7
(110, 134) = 12.4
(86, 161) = 11.7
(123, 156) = 10.7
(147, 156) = 10.5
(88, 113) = 12.6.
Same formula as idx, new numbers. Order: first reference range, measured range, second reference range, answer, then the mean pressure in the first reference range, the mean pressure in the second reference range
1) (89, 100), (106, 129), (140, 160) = -3.2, 12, 10.4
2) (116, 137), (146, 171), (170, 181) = 0.3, 11.8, 10.1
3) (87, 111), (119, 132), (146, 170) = -0.1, 12.5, 10.5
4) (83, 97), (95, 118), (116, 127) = -2.5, 11.3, 12.5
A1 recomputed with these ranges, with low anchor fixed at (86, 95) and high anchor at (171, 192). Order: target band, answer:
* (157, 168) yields -0.022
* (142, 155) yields 0.000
